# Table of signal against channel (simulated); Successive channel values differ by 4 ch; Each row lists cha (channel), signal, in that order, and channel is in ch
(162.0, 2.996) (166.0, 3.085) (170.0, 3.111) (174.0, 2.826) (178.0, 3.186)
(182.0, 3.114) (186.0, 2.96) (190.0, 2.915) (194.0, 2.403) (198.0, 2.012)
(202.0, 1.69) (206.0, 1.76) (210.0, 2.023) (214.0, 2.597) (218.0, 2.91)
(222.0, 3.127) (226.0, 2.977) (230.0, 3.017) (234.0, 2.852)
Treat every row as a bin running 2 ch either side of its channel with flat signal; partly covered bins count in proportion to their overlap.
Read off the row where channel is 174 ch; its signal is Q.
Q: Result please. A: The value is 2.826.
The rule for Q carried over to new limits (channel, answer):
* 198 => 2.012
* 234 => 2.852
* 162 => 2.996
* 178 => 3.186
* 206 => 1.76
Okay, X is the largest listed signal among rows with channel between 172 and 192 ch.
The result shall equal 3.186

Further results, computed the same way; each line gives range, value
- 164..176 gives 3.111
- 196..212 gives 2.023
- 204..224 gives 3.127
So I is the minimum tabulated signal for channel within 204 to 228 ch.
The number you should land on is 1.76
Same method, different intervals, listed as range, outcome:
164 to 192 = 2.826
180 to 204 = 1.69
